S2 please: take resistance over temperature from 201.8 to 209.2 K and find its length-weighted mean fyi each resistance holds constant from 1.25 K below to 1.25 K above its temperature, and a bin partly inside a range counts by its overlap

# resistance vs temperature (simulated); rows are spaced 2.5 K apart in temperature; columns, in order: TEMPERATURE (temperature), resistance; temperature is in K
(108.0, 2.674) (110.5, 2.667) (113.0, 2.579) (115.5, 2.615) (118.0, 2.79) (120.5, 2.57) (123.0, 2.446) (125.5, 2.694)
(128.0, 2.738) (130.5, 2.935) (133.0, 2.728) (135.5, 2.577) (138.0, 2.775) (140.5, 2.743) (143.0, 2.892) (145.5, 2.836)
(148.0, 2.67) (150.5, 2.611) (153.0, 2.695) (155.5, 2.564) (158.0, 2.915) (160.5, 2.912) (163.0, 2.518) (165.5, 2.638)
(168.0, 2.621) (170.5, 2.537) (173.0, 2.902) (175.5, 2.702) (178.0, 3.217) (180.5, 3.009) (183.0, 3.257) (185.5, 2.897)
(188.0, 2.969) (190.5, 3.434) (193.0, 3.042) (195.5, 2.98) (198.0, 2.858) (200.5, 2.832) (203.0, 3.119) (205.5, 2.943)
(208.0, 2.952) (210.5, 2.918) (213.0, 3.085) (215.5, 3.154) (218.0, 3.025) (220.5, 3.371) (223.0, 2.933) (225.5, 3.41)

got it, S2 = 3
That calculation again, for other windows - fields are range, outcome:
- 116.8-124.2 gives 2.6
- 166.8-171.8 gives 2.58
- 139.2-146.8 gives 2.82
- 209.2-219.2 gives 3.05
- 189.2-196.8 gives 3.15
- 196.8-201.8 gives 2.85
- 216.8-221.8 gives 3.2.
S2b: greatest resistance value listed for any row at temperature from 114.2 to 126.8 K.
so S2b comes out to 2.79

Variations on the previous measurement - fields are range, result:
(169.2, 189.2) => 3.257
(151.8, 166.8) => 2.915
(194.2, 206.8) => 3.119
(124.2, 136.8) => 2.935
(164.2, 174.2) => 2.902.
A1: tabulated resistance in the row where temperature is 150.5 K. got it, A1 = 2.611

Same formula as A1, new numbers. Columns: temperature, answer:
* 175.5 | 2.702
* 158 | 2.915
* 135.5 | 2.577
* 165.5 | 2.638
